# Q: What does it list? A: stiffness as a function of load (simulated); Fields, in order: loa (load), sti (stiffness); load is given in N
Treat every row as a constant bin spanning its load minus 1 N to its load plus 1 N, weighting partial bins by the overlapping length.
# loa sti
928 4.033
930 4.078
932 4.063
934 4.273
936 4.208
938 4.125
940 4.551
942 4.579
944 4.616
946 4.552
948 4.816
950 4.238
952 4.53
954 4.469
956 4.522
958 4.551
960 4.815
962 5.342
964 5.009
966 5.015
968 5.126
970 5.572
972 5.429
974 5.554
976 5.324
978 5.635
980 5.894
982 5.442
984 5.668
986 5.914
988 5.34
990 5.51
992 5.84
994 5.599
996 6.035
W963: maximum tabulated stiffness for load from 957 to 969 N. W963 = 5.342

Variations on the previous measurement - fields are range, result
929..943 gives 4.579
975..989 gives 5.914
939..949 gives 4.816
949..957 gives 4.53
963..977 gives 5.572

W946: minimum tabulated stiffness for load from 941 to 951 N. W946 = 4.238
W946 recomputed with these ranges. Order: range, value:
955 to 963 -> 4.522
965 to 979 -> 5.015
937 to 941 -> 4.125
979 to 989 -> 5.34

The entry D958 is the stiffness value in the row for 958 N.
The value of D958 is 4.551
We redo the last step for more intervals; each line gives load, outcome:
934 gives 4.273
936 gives 4.208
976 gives 5.324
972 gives 5.429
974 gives 5.554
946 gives 4.552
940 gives 4.551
